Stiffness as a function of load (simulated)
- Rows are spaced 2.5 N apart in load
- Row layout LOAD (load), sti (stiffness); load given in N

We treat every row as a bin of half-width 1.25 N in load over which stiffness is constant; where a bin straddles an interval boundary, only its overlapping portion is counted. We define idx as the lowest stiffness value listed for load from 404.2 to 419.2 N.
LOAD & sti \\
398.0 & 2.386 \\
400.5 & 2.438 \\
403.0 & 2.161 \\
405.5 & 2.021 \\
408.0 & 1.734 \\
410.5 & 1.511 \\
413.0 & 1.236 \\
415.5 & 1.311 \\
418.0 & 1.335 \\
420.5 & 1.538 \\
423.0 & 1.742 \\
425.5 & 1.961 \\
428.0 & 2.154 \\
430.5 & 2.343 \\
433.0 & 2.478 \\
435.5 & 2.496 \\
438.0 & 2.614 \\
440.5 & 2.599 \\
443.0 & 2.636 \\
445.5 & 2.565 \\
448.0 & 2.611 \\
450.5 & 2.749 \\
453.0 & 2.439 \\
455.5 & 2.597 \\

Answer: 1.236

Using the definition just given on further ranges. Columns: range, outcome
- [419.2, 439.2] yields 1.538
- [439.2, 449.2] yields 2.565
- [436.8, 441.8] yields 2.599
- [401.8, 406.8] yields 2.021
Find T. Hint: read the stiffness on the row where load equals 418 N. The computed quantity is 1.335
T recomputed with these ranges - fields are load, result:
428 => 2.154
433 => 2.478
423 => 1.742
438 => 2.614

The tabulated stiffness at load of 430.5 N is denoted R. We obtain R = 2.343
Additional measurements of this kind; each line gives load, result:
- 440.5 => 2.599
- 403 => 2.161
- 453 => 2.439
